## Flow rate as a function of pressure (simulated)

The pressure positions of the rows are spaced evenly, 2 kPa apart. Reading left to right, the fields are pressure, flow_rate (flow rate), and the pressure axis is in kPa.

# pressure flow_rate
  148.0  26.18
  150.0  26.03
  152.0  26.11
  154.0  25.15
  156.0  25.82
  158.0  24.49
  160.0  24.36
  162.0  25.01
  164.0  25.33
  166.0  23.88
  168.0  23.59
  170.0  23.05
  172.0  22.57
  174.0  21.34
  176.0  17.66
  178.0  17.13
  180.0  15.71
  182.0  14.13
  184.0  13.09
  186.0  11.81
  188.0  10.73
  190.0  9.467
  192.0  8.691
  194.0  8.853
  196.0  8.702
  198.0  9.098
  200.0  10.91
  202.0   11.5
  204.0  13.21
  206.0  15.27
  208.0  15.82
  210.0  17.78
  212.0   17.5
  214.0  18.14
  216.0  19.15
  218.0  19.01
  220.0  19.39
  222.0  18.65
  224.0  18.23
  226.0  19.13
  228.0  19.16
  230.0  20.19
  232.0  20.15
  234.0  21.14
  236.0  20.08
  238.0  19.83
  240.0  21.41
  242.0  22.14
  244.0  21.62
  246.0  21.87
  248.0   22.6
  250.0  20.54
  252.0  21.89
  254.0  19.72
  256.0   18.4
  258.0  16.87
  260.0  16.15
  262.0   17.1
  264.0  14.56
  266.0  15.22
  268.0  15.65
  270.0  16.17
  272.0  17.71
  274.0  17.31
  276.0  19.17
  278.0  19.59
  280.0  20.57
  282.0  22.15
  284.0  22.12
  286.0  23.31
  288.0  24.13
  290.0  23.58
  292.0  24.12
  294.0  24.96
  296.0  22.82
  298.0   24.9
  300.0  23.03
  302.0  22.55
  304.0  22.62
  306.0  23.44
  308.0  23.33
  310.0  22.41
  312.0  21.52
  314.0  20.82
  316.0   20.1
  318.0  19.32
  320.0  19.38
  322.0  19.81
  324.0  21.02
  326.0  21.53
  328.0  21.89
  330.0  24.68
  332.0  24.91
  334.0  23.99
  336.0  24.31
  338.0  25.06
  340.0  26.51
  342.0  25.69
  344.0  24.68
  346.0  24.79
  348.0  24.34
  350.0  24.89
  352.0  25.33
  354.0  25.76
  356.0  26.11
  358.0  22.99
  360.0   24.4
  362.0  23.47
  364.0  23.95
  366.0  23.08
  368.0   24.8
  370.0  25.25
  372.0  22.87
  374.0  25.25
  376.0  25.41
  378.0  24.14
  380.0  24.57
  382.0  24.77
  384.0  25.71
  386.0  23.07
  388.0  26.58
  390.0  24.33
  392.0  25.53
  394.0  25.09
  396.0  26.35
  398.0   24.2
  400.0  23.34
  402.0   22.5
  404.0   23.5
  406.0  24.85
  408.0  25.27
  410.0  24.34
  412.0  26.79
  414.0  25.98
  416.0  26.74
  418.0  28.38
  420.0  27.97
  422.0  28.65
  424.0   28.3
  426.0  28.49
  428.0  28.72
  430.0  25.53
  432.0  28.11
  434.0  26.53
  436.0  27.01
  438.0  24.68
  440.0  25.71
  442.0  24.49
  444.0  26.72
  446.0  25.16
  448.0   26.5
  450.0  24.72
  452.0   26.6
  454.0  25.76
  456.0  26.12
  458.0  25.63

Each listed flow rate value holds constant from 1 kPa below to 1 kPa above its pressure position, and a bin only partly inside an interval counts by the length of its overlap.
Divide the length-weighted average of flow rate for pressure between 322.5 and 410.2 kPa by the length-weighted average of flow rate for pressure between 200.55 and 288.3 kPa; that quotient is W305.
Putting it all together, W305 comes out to 1.30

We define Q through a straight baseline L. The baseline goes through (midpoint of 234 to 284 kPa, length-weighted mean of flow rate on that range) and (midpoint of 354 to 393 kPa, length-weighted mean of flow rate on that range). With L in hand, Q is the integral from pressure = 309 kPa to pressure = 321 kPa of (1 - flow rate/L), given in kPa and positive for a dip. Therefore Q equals 0.7 kPa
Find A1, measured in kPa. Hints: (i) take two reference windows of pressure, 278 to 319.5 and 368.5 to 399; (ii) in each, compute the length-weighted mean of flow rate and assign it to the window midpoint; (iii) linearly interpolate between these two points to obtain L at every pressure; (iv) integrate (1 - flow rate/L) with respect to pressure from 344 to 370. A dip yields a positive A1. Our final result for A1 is -0.4 kPa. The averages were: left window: 22.5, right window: 24.9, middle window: 24.5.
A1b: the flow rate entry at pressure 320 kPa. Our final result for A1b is 19.38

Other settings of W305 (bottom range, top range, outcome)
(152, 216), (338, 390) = 1.43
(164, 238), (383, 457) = 1.55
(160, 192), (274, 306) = 1.24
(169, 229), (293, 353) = 1.49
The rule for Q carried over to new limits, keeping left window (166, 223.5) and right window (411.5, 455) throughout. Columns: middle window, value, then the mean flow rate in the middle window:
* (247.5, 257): -1.2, 20.5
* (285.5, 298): -2.4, 23.9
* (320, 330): 0.2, 21.3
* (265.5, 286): 0.6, 18.9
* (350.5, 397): -1.6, 24.7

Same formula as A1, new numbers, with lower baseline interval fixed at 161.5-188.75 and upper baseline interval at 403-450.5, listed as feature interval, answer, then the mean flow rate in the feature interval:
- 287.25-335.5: 0.8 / 22.5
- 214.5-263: 2.4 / 19.8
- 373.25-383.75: 0.0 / 24.9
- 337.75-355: -0.9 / 25.2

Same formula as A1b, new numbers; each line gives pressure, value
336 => 24.31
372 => 22.87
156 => 25.82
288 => 24.13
